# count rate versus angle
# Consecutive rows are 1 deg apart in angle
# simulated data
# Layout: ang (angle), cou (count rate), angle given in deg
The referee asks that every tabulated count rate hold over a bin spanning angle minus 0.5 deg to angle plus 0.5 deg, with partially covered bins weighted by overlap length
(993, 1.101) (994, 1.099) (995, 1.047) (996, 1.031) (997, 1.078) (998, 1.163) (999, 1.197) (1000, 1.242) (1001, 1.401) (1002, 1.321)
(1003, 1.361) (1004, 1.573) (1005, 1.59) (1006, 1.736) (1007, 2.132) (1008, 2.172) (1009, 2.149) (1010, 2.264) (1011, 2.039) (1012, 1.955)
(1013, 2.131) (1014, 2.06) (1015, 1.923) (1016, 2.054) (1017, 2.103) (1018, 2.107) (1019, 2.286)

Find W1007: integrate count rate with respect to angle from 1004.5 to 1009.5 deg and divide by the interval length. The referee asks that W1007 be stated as 1.96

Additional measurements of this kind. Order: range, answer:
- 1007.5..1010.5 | 2.2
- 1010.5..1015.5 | 2.02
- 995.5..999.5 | 1.12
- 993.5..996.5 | 1.06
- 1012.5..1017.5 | 2.05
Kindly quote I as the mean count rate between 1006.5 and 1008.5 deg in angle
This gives 2.15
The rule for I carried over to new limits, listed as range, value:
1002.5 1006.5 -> 1.56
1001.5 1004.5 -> 1.42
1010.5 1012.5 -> 2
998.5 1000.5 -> 1.22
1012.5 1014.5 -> 2.1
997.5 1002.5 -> 1.26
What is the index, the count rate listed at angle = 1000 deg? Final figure 1.242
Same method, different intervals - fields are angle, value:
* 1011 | 2.039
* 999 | 1.197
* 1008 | 2.172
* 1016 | 2.054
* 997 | 1.078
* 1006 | 1.736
